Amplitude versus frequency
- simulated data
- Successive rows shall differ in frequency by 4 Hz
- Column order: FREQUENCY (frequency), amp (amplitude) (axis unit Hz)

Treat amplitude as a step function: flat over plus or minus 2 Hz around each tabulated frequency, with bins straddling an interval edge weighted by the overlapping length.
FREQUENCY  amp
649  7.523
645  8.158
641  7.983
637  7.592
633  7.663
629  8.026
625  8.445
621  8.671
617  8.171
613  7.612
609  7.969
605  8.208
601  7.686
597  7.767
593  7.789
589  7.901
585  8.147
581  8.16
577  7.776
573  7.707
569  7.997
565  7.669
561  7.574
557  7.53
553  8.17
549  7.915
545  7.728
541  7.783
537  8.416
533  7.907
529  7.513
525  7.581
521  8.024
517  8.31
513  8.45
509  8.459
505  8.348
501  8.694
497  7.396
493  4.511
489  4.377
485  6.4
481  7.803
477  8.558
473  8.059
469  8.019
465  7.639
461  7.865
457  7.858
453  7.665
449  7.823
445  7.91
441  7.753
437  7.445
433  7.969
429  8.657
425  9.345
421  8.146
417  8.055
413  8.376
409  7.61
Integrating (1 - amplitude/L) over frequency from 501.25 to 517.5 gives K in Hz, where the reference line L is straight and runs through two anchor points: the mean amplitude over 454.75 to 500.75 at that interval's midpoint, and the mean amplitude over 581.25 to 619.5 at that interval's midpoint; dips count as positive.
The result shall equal -2.3 Hz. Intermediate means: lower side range 7.2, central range 8.43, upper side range 7.94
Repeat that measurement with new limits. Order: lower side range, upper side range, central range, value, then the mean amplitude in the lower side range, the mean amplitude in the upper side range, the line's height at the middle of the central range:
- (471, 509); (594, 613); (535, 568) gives -1.3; 7.2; 7.87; 7.56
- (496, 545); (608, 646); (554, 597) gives 1.2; 8.07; 8.03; 8.05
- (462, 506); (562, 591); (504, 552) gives -3.1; 7.24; 7.9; 7.55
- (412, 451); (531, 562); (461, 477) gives 0.2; 8.14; 7.89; 8.06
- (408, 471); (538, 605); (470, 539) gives 3.0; 8.01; 7.85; 7.93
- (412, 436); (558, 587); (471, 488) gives 1.4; 8.39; 7.85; 8.19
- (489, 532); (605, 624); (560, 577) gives 0.3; 7.58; 8.13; 7.89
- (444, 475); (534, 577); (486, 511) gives 2.9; 7.85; 7.85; 7.85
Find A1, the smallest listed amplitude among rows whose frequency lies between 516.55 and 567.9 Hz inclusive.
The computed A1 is 7.513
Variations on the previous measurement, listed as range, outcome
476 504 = 4.377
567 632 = 7.612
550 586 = 7.53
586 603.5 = 7.686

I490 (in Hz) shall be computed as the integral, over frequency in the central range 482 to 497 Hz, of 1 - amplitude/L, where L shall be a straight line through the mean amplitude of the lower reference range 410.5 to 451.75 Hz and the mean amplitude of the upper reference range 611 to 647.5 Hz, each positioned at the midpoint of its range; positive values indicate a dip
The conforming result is 4.7 Hz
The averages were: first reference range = 8.13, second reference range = 8.03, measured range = 5.58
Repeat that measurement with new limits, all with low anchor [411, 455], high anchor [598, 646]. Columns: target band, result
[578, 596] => 0.1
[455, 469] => 0.5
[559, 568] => 0.4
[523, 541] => 0.5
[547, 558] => 0.2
